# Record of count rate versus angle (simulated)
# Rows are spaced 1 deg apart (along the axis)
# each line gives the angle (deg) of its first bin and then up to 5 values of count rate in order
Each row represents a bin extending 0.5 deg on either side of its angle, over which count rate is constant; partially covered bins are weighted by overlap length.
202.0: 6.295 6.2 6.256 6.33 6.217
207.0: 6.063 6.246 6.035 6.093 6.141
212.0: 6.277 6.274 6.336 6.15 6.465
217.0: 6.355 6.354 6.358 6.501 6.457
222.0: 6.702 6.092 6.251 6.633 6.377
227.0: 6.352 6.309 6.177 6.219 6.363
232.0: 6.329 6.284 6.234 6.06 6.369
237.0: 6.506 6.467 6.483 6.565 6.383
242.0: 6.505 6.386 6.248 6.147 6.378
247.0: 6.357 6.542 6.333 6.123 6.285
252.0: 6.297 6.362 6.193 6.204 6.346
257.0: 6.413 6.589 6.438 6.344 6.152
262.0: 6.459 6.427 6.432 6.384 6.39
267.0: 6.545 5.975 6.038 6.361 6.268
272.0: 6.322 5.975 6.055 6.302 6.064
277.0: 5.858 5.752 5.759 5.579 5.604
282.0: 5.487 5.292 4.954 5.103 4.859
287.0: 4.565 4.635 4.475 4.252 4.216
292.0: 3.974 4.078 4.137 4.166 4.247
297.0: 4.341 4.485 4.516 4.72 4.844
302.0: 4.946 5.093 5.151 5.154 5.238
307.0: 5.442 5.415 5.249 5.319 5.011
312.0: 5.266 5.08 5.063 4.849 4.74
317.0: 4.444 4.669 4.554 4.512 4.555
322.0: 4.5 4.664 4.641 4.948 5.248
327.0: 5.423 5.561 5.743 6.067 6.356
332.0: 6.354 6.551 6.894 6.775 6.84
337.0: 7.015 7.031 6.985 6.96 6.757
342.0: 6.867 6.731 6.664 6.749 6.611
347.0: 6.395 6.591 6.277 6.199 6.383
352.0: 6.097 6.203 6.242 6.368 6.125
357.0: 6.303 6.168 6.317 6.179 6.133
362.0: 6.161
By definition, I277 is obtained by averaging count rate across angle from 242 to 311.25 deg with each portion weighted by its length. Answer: 5.6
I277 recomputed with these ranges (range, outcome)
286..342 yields 5.22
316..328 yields 4.78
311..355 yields 5.88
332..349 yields 6.75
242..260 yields 6.34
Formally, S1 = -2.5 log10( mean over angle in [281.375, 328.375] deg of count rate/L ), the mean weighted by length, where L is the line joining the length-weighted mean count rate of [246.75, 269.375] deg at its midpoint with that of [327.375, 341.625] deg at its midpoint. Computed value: 0.32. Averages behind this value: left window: 6.33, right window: 6.56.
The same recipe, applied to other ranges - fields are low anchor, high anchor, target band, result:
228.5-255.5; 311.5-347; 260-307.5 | 0.14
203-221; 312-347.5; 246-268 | -0.05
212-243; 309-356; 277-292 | 0.21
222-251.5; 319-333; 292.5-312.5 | 0.15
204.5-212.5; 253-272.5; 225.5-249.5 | -0.02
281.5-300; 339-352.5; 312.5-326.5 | 0.18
